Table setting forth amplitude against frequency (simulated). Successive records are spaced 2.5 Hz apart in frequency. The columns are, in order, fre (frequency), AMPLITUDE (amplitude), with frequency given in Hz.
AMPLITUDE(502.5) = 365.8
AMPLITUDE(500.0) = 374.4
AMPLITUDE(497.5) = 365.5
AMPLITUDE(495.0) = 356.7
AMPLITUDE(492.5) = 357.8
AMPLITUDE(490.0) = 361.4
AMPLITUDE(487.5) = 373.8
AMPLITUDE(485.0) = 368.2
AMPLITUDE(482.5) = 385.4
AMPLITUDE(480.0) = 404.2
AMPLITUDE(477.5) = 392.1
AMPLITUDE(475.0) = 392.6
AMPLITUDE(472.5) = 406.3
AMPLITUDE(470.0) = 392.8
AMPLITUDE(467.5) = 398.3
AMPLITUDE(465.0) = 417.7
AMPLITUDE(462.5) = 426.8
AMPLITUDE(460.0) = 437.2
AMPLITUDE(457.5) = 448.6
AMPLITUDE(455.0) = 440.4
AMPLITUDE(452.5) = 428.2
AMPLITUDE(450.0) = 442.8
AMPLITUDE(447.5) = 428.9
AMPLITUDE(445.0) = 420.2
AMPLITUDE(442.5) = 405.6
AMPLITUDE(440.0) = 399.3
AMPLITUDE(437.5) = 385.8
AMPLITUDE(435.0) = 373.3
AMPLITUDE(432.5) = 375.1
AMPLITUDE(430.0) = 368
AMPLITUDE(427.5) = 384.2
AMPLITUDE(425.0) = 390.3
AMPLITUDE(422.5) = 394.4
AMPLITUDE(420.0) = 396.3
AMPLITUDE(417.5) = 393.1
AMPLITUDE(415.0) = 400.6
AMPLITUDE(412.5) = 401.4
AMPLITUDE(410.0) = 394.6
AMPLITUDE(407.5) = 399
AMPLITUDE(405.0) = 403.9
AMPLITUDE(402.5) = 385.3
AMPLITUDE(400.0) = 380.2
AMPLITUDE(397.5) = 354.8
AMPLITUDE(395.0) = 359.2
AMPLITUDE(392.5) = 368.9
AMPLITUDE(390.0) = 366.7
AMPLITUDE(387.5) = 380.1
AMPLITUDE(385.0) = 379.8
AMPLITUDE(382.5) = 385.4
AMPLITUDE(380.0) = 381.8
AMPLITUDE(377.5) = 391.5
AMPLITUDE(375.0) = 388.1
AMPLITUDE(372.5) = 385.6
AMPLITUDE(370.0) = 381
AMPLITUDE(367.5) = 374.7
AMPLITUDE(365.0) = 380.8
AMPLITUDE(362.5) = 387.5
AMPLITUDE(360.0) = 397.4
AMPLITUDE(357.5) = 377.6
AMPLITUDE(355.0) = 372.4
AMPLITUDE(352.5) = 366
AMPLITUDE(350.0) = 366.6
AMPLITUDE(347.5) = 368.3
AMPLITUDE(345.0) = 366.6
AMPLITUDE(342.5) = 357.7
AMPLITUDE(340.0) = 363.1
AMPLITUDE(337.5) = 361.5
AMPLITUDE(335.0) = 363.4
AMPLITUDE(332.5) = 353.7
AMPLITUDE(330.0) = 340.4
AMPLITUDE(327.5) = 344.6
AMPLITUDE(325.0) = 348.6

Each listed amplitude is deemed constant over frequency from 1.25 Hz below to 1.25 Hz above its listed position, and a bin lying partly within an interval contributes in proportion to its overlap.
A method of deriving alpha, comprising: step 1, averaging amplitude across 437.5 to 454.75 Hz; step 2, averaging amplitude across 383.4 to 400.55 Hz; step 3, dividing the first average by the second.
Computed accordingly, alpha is 1.1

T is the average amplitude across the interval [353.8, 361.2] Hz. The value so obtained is 382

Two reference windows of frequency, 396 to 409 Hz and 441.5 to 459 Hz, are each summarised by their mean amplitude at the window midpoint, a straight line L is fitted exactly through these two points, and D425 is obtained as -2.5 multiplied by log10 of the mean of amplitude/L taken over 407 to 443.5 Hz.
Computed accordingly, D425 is 0.04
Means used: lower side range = 384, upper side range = 431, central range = 390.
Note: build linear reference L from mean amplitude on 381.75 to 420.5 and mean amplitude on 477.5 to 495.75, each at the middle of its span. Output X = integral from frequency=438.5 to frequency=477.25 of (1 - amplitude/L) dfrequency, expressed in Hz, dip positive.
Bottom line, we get -4.2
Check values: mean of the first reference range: 384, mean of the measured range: 418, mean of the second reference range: 374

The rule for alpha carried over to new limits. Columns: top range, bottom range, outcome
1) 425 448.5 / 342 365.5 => 1.05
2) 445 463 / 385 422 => 1.13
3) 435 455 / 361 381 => 1.08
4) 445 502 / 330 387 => 1.07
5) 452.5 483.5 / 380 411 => 1.09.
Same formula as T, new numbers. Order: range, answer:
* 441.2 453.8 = 425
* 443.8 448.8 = 425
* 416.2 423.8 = 395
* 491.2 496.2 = 357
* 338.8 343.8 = 360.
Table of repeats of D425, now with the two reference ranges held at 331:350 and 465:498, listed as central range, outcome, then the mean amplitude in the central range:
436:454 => -0.104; 416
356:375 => -0.052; 384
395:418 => -0.048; 389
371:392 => -0.040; 382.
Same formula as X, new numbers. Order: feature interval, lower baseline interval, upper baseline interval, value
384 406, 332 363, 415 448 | 0.44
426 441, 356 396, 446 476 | 1.02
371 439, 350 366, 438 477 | 2.28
